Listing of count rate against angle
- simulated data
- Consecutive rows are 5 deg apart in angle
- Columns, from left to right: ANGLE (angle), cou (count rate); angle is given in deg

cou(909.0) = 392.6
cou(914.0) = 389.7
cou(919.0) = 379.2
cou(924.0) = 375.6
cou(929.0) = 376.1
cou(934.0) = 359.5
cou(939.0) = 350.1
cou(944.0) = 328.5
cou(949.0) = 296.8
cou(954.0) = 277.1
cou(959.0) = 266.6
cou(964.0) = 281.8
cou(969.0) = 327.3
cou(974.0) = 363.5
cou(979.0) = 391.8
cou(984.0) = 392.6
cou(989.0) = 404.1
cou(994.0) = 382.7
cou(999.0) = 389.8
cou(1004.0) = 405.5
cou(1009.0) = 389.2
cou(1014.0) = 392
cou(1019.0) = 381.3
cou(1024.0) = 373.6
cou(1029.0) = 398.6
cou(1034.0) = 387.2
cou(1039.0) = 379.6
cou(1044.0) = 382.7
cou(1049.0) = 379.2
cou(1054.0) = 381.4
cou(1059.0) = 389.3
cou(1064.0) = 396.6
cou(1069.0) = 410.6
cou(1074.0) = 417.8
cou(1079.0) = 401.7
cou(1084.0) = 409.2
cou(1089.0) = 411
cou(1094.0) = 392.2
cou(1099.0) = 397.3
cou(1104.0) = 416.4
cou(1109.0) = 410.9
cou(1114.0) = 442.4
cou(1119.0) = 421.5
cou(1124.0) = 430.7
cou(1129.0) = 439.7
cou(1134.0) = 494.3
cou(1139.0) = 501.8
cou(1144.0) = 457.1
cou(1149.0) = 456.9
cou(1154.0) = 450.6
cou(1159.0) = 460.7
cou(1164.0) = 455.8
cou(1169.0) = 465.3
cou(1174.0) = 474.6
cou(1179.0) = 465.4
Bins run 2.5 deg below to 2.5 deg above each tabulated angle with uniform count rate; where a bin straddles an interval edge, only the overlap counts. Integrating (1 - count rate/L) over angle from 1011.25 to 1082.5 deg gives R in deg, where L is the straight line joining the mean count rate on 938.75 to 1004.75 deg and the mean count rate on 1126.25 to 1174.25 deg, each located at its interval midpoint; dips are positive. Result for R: 0.8 deg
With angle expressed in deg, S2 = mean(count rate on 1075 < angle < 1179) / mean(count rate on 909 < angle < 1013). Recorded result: 1.23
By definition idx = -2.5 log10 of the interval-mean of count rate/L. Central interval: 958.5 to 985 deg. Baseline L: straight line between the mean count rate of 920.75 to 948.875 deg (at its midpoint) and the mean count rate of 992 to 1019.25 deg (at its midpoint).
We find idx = 0.10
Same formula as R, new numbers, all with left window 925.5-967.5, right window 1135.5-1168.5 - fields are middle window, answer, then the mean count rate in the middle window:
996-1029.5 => -2.17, 389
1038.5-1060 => 0.52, 382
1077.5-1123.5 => 1.69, 412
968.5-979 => -0.67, 360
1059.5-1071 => 0.06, 401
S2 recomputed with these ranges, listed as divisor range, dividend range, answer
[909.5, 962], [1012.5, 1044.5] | 1.13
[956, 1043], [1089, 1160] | 1.19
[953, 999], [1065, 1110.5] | 1.17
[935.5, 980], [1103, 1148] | 1.40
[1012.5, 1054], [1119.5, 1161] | 1.20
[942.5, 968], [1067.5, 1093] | 1.41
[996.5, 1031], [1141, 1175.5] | 1.18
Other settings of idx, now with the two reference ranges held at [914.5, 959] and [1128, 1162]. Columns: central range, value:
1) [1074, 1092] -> 0.054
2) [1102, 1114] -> 0.063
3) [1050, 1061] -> 0.077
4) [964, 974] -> 0.112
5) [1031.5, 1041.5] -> 0.049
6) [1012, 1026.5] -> 0.024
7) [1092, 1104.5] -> 0.100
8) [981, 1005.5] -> -0.055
